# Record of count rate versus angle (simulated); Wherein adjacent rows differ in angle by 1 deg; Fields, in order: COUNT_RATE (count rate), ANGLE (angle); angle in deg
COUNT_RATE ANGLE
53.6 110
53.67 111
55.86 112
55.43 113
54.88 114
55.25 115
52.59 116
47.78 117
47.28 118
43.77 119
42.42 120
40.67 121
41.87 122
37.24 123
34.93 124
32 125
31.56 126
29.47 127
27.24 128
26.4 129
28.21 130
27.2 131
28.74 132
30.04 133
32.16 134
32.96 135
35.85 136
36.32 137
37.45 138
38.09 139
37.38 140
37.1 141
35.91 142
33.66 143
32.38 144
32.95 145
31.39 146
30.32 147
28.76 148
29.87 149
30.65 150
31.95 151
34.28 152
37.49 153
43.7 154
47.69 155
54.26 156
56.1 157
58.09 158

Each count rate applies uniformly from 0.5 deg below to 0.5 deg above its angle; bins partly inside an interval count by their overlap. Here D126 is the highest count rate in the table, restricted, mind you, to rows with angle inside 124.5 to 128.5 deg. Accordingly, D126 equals 32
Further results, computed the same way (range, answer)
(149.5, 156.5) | 54.26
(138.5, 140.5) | 38.09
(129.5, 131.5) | 28.21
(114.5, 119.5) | 55.25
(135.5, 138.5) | 37.45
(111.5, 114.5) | 55.86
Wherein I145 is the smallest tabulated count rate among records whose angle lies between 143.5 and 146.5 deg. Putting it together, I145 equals 31.39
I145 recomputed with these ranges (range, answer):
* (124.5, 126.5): 31.56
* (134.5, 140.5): 32.96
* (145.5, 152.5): 28.76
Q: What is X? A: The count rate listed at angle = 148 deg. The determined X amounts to 28.76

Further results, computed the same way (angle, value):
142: 35.91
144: 32.38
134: 32.16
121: 40.67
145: 32.95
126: 31.56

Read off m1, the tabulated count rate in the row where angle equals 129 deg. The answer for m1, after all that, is 26.4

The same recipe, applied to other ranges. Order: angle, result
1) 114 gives 54.88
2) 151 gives 31.95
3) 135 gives 32.96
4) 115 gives 55.25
